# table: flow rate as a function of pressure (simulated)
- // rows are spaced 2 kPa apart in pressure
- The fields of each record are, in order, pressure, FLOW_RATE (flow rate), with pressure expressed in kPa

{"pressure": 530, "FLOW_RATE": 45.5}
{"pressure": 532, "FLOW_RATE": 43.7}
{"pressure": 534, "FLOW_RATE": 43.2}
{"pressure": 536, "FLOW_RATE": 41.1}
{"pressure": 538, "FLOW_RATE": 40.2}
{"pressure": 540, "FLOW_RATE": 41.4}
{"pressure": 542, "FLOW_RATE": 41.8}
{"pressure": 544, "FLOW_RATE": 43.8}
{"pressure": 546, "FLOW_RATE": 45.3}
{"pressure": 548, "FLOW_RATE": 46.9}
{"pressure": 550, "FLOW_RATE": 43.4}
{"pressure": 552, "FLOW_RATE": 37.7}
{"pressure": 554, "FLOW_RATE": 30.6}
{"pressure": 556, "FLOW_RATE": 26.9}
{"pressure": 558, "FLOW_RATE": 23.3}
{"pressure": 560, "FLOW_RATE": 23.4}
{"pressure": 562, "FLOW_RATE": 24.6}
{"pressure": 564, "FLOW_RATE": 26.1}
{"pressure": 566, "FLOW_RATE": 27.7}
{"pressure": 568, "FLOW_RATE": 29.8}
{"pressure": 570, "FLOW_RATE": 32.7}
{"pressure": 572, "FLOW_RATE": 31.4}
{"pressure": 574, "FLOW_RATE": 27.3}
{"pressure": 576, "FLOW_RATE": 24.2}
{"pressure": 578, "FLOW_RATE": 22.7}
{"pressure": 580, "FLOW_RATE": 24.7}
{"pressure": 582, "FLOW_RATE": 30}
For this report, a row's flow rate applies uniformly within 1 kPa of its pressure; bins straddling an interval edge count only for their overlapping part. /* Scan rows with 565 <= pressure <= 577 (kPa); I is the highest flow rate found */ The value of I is 32.7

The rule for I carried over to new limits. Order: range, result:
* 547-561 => 46.9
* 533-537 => 43.2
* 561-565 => 26.1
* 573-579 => 27.3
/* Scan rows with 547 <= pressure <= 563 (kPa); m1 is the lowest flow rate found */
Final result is 23.3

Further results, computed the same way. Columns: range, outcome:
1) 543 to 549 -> 43.8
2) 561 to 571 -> 24.6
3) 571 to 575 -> 27.3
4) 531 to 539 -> 40.2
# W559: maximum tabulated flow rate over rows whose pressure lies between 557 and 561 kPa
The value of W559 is 23.4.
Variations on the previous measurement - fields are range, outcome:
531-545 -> 43.8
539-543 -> 41.8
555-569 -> 29.8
